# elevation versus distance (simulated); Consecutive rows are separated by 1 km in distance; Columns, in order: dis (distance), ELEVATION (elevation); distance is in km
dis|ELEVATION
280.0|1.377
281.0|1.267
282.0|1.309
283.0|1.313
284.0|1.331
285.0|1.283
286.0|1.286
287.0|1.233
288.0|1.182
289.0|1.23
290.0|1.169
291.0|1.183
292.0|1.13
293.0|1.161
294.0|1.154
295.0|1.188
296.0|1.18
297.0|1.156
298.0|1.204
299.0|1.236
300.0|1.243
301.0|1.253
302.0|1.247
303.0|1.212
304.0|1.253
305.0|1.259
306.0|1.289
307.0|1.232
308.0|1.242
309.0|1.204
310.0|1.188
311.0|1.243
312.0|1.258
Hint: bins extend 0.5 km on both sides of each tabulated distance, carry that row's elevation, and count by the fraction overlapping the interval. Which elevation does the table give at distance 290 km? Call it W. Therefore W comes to 1.169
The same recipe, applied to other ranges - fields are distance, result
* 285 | 1.283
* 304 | 1.253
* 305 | 1.259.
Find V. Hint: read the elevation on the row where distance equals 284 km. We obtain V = 1.331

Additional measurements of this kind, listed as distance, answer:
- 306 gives 1.289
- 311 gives 1.243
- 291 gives 1.183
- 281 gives 1.267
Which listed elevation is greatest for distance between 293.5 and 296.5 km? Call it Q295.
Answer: 1.188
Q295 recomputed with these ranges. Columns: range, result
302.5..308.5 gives 1.289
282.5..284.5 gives 1.331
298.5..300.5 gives 1.243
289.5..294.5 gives 1.183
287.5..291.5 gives 1.23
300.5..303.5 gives 1.253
